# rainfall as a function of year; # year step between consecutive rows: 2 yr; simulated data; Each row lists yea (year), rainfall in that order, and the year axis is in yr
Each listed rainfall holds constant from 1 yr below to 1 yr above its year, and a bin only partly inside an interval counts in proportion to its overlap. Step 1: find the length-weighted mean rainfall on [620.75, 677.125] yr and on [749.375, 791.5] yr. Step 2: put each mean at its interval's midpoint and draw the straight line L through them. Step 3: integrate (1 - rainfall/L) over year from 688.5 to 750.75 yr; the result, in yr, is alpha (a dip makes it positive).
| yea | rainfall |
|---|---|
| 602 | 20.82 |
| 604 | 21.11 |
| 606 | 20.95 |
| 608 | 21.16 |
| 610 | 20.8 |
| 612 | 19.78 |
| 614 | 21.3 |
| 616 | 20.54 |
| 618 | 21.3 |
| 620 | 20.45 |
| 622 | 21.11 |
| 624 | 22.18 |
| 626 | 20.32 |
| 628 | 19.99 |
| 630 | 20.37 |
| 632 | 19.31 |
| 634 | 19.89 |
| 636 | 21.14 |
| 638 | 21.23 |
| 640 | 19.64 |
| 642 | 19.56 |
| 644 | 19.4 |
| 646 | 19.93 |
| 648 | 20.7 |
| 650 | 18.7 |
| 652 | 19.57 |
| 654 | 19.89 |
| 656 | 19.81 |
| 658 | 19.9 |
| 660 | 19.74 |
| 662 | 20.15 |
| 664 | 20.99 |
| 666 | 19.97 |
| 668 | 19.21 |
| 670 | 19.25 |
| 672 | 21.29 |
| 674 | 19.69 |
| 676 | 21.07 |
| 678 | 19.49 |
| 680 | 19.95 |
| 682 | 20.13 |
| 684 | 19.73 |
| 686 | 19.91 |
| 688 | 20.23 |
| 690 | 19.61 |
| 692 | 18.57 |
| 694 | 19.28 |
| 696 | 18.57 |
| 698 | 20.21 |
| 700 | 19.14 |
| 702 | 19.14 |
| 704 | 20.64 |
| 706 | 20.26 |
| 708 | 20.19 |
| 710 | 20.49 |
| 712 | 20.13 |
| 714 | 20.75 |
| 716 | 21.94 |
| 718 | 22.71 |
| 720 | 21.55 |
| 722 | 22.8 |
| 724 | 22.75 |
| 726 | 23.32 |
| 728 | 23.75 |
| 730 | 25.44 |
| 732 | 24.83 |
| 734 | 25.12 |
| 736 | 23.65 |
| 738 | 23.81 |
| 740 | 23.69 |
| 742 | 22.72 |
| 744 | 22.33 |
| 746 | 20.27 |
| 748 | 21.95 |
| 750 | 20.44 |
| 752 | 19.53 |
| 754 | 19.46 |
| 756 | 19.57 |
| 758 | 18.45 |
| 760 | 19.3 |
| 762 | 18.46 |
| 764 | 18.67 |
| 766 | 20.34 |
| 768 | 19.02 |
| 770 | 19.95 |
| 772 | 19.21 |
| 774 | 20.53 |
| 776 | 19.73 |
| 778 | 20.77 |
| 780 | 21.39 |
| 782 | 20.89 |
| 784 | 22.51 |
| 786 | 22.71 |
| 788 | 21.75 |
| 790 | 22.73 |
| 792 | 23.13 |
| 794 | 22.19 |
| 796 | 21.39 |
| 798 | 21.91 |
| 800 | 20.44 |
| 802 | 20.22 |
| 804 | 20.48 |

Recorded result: -4.2 yr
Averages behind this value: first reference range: 20.1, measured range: 21.6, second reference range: 20.3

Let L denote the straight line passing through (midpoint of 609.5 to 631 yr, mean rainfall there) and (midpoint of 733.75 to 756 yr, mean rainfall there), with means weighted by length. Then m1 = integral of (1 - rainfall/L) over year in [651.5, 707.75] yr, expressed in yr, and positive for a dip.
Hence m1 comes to 3.8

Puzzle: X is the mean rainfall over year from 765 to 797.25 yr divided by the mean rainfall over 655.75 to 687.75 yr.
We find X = 1.06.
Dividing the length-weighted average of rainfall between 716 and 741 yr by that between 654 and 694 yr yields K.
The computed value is 1.18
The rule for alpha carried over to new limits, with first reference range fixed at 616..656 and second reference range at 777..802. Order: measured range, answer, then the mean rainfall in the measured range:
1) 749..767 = 1.8 yr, 19.4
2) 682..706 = 1.4 yr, 19.6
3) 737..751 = -0.6 yr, 22.2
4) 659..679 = 0.5 yr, 20.1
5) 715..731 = -1.5 yr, 23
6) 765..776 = 0.9 yr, 19.8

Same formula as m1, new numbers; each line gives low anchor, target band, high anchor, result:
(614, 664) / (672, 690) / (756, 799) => 0.3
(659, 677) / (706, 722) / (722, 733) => 1.3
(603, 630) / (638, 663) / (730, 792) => 1.3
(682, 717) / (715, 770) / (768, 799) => -2.8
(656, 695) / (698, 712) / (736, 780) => 0.1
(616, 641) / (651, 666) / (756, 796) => 0.4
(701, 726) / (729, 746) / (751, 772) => -2.9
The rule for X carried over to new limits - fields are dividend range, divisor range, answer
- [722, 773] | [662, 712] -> 1.08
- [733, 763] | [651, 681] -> 1.06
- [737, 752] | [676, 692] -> 1.11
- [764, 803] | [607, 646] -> 1.03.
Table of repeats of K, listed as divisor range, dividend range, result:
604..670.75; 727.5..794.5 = 1.06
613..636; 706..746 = 1.10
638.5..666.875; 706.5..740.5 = 1.14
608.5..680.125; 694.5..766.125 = 1.05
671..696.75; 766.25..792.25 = 1.06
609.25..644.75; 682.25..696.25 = 0.95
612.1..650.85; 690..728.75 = 1.02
